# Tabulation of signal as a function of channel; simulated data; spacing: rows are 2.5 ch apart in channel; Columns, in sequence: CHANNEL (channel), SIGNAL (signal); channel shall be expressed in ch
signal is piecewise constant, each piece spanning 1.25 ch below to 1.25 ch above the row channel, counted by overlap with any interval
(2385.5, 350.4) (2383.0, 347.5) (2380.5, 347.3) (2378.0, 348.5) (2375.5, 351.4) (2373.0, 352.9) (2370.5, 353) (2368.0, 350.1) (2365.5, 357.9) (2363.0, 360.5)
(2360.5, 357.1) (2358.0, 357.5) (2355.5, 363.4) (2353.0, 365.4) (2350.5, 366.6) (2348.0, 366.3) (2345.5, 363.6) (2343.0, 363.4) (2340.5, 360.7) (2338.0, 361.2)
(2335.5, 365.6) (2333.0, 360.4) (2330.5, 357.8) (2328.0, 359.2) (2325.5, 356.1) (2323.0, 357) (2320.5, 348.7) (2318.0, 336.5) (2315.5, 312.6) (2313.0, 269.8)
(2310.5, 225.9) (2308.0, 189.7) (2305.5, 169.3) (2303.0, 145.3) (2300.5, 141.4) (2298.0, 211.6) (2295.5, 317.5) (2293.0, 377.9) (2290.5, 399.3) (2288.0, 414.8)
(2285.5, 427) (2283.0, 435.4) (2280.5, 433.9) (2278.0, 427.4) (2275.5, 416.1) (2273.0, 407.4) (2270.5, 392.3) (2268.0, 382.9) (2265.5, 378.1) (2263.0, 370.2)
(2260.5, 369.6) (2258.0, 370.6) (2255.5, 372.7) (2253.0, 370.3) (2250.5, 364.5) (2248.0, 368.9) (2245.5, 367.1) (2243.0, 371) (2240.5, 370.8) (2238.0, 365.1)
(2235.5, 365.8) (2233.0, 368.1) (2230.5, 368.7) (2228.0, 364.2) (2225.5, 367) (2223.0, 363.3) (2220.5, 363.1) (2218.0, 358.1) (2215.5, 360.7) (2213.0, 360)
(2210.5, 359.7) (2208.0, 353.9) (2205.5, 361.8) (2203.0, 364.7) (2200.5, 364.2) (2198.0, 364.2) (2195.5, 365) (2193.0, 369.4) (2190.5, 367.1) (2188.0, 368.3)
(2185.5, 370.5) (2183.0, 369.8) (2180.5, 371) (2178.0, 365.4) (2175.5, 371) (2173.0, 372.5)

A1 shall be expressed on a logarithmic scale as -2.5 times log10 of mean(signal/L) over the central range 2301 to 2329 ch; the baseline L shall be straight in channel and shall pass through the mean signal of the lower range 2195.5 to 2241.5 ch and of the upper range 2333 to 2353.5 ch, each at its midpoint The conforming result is 0.30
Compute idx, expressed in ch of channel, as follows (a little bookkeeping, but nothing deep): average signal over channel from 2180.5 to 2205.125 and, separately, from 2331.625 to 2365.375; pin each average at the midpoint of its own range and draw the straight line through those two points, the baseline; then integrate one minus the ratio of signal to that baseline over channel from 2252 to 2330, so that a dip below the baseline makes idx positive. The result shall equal 5.5 ch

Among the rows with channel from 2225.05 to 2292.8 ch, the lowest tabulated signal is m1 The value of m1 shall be 364.2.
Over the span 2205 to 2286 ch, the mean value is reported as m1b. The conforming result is 378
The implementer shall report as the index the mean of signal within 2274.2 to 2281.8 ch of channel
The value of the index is 426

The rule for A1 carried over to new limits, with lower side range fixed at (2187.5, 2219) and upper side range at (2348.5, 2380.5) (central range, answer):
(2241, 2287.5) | -0.086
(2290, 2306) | 0.400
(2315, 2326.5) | 0.045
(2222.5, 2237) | -0.013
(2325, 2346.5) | -0.009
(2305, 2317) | 0.438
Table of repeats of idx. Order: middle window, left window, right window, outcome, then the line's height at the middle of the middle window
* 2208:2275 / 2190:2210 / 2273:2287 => 4.3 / 396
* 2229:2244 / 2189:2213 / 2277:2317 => -1.2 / 342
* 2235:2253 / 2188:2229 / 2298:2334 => -1.8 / 335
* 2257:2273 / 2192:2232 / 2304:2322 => -3.5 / 311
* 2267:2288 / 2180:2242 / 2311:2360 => -3.4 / 357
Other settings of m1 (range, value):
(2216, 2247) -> 358.1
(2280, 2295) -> 377.9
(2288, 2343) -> 141.4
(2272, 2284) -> 407.4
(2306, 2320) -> 189.7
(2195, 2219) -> 353.9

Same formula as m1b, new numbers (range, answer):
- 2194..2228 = 362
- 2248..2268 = 371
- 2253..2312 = 338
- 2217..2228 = 363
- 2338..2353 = 364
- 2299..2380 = 325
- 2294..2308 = 200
